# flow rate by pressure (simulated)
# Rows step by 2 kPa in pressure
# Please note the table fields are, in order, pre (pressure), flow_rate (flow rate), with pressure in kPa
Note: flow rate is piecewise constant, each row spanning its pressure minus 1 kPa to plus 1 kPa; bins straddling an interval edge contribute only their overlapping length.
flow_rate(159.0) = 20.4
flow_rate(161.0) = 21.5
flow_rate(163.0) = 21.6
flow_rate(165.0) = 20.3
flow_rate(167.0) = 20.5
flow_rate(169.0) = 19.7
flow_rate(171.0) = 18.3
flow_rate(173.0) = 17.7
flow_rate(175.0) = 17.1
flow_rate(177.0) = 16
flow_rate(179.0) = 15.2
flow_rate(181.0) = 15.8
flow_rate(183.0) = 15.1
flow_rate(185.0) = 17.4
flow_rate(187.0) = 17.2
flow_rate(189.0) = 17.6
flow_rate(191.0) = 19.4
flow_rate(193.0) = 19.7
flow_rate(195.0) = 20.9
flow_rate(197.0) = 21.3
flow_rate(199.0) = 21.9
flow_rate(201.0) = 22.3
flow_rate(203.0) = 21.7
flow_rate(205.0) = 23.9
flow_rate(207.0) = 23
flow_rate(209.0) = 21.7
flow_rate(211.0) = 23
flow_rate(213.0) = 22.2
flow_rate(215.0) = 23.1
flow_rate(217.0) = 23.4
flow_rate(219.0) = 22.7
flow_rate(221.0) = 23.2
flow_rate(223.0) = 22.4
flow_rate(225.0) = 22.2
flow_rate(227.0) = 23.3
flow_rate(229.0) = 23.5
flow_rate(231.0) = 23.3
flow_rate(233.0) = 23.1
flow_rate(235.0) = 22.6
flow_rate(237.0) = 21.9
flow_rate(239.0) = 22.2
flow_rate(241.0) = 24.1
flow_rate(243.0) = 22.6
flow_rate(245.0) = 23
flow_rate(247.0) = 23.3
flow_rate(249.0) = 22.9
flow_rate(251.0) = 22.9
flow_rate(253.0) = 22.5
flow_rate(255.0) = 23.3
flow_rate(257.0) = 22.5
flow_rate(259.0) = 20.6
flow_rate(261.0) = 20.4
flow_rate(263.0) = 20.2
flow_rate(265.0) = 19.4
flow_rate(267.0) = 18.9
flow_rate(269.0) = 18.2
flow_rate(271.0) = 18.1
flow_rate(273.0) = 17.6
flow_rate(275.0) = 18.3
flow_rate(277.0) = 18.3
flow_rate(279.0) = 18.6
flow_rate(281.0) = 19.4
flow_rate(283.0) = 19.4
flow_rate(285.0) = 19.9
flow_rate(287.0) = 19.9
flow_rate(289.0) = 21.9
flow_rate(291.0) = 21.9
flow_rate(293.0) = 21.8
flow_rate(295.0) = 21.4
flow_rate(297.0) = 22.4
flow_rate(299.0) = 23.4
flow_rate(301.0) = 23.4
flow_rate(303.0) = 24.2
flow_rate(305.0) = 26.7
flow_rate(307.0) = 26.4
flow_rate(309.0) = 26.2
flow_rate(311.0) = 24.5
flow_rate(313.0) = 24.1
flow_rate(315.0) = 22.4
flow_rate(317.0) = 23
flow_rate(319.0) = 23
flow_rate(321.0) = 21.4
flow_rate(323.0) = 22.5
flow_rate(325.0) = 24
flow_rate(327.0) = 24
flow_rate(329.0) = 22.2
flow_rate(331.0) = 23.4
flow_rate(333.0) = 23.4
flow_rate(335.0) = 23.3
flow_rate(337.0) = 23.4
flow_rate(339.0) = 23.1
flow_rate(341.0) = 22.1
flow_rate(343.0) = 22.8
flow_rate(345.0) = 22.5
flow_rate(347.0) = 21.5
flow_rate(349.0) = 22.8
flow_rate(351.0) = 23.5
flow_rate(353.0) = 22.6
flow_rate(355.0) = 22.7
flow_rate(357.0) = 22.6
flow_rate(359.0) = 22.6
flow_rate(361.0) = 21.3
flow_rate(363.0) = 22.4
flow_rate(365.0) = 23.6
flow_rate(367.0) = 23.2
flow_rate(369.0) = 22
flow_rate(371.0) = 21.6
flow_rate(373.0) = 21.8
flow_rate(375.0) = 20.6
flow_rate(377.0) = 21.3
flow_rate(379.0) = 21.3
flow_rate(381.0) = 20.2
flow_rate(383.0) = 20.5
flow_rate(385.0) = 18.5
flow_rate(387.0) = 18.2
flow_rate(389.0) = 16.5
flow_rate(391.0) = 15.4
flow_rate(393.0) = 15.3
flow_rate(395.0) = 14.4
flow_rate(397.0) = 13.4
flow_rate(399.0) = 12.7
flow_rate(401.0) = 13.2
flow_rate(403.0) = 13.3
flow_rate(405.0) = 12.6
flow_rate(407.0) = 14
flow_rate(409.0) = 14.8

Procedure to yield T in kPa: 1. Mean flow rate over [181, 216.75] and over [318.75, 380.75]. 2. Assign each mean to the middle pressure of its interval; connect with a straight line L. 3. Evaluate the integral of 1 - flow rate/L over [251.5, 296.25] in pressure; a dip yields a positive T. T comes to 2.9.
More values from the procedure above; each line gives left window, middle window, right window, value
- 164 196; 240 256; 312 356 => -2.3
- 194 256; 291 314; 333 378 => -1.4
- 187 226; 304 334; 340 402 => -4.6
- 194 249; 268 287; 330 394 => 3.0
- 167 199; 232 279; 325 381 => -2.8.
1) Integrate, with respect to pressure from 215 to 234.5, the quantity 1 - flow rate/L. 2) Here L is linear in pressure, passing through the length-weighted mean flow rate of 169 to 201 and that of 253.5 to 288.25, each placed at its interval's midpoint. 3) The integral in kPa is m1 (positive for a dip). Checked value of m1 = -4.3 kPa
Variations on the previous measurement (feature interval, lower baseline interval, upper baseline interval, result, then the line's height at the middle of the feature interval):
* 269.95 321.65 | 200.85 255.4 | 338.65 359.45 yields 2.0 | 22.7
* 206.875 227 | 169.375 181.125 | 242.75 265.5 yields -3.2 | 19.6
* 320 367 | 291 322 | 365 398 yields -3.1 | 21.4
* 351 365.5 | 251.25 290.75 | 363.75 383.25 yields -0.8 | 21.4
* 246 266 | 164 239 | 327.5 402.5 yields -1.1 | 20.6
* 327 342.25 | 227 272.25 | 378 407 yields -3.9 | 18.4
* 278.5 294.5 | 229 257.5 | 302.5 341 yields 2.0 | 23.3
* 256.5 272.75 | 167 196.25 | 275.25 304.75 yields 0.6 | 20.4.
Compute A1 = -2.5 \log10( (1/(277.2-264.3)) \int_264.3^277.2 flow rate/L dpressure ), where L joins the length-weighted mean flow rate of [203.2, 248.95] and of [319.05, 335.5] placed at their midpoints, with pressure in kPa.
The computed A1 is 0.24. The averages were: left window 22.9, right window 23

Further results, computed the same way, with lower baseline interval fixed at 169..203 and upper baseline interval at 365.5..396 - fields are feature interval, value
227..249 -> -0.22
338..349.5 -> -0.17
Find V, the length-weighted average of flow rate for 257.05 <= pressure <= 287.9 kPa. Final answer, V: 19.2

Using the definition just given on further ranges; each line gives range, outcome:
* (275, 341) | 22.5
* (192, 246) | 22.5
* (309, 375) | 22.8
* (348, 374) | 22.5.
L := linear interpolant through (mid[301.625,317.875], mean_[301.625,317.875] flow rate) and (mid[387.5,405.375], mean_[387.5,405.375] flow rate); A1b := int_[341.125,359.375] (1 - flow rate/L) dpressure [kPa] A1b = -2.6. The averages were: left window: 24.7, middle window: 22.6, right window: 14.3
